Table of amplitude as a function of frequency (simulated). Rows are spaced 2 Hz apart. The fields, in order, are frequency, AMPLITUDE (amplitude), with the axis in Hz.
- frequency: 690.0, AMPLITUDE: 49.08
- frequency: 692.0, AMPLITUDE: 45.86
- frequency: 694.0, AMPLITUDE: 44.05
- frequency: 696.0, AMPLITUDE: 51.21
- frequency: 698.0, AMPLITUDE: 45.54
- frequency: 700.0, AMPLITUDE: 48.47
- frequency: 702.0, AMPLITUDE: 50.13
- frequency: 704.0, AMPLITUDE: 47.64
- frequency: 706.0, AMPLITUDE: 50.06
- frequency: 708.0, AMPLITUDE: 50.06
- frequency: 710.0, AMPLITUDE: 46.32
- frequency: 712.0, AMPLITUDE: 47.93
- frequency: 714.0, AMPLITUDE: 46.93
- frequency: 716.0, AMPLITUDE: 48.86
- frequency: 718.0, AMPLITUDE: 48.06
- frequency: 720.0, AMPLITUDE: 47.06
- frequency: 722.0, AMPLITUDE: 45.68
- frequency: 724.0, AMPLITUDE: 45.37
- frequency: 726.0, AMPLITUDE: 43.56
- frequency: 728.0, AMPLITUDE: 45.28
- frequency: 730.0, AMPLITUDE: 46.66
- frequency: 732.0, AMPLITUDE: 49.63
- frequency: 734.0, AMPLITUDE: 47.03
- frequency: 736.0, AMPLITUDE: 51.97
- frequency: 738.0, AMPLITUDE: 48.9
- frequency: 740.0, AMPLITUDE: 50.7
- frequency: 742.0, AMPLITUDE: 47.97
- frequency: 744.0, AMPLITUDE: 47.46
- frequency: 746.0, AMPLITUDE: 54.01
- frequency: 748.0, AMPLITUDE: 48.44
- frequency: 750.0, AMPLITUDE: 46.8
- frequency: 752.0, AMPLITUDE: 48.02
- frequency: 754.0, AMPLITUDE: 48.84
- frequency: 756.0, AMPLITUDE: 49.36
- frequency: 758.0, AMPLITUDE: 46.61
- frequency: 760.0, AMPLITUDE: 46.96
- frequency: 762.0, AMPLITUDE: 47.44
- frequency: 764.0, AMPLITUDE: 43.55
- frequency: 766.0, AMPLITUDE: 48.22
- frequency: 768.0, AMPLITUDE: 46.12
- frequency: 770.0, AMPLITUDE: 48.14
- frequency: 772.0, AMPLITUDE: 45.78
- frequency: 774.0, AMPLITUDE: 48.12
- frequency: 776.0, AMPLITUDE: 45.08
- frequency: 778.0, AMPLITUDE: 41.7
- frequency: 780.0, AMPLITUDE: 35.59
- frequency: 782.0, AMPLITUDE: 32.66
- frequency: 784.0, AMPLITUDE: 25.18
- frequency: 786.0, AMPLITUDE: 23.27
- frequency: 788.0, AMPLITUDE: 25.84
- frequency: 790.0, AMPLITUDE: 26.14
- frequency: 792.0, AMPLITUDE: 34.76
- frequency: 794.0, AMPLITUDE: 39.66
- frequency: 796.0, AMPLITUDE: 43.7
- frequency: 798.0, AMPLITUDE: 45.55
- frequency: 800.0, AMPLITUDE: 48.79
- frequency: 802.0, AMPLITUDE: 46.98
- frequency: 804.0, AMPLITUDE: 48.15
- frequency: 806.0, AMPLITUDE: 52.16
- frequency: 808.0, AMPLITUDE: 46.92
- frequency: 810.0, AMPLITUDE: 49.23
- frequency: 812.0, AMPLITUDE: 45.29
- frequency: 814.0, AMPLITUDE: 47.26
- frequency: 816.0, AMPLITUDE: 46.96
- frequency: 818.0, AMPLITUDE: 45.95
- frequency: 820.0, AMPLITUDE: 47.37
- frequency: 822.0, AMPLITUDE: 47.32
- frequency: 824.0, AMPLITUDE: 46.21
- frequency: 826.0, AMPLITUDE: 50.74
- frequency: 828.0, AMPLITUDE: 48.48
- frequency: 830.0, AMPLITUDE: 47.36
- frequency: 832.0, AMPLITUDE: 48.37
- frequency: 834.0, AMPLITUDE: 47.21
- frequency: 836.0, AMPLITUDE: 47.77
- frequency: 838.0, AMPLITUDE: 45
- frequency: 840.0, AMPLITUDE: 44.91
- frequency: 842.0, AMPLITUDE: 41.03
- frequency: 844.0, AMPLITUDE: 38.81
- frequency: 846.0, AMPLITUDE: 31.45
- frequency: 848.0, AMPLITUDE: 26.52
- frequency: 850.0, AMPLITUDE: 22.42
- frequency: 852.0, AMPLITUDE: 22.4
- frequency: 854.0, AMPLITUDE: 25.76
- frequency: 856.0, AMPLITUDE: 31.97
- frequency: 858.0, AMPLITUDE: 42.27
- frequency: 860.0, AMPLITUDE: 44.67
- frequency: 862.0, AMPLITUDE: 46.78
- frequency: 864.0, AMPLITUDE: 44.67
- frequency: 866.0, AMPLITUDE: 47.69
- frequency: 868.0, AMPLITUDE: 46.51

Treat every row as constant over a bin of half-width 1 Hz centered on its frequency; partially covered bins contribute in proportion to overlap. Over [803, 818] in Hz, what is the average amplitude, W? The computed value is 47.9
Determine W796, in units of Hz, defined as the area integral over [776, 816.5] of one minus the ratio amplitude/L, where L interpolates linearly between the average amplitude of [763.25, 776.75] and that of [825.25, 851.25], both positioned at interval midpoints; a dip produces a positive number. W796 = 3.7 Hz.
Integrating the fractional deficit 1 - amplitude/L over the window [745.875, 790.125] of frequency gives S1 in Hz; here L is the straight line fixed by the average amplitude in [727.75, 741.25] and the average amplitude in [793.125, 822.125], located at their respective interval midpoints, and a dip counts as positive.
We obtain 5.1 Hz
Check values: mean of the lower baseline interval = 48.8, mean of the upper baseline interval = 46.8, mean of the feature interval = 42.3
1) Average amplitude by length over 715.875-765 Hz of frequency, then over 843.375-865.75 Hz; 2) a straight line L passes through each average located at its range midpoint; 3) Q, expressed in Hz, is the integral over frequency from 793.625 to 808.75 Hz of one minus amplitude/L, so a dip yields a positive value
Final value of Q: -2.22 Hz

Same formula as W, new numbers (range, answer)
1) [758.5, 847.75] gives 43.1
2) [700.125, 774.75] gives 47.8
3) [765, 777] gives 46.9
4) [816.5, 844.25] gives 46.4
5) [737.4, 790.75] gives 43.3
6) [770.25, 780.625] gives 43.9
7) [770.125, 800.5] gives 37.6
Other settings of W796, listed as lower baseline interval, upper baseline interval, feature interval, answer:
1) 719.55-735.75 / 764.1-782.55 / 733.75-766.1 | -2.3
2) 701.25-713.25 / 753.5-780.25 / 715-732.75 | 0.5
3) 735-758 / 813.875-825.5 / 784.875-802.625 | 4.0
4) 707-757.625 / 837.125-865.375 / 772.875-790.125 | 3.6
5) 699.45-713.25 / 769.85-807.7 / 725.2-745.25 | -1.1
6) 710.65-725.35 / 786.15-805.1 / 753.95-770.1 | -1.7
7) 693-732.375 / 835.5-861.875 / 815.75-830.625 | -3.7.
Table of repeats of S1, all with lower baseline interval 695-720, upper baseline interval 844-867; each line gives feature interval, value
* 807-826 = -4.12 Hz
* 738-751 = -1.18 Hz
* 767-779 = -0.91 Hz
